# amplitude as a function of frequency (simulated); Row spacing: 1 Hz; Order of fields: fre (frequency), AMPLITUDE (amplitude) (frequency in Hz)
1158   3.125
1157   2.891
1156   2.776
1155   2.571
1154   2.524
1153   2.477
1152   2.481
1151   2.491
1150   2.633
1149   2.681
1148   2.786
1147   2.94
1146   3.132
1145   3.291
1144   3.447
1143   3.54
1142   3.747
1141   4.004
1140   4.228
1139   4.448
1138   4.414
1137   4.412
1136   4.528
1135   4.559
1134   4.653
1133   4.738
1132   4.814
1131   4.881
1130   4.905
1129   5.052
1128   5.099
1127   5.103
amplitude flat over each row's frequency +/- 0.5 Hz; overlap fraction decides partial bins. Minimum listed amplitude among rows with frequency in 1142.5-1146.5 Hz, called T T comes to 3.132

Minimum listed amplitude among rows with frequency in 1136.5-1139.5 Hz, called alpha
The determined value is 4.412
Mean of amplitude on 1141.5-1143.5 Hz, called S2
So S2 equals 3.64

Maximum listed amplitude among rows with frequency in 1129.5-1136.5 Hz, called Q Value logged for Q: 4.905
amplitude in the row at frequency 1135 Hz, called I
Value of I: 4.559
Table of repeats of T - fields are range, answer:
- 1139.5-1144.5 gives 3.447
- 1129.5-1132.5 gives 4.814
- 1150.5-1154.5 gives 2.477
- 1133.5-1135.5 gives 4.559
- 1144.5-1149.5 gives 2.681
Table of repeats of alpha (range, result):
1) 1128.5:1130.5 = 4.905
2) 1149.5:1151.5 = 2.491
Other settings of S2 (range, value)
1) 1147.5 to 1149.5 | 2.73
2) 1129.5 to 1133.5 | 4.83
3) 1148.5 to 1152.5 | 2.57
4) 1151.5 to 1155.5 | 2.51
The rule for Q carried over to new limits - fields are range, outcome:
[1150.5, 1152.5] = 2.491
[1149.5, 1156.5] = 2.776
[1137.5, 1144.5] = 4.448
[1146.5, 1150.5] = 2.94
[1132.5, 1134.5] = 4.738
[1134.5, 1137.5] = 4.559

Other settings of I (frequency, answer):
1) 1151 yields 2.491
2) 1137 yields 4.412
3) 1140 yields 4.228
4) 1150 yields 2.633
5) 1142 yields 3.747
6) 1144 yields 3.447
